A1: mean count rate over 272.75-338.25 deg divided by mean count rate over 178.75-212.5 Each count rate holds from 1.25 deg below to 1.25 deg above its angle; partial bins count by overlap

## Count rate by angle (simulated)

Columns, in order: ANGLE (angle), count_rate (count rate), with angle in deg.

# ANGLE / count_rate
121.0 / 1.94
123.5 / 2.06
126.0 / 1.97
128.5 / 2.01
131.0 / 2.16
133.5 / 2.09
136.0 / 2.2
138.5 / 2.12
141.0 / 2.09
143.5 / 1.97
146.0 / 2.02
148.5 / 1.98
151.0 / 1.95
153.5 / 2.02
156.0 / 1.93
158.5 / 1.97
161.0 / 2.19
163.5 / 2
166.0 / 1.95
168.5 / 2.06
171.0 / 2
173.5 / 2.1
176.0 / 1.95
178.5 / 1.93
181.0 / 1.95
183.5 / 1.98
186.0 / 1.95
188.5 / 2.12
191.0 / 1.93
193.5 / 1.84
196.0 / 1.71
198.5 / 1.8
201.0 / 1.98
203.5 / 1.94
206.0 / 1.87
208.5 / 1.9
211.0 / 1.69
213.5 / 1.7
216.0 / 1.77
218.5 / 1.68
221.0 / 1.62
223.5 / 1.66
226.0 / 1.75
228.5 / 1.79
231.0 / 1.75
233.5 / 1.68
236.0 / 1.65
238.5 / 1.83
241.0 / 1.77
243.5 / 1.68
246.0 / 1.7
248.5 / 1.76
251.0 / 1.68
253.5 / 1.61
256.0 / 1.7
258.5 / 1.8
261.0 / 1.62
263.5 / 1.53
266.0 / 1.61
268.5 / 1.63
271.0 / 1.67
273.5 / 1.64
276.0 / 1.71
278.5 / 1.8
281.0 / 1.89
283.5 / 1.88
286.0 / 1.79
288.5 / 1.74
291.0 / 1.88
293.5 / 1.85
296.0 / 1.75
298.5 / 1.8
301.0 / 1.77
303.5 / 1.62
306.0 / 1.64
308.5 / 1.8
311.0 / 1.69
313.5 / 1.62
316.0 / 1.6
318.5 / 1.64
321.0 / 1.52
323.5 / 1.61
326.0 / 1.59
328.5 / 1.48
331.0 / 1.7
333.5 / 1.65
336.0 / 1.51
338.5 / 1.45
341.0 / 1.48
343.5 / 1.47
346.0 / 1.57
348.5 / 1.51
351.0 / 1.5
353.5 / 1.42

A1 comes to 0.89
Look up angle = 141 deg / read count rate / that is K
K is 2.09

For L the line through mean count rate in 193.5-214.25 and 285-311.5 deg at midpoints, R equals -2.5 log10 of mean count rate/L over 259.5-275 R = 0.10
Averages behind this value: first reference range 1.83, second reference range 1.76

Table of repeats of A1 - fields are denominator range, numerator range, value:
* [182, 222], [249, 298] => 0.94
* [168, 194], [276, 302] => 0.91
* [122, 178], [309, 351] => 0.77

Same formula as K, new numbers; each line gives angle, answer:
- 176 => 1.95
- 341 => 1.48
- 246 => 1.7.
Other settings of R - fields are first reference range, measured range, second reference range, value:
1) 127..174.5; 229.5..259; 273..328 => 0.08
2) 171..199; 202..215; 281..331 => 0.04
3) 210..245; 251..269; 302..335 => 0.03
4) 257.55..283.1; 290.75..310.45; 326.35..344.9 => -0.09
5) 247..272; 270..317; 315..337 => -0.08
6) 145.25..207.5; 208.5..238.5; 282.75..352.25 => 0.09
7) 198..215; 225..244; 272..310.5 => 0.05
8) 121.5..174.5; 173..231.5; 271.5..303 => 0.05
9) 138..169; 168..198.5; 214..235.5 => -0.04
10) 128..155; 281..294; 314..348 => -0.10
